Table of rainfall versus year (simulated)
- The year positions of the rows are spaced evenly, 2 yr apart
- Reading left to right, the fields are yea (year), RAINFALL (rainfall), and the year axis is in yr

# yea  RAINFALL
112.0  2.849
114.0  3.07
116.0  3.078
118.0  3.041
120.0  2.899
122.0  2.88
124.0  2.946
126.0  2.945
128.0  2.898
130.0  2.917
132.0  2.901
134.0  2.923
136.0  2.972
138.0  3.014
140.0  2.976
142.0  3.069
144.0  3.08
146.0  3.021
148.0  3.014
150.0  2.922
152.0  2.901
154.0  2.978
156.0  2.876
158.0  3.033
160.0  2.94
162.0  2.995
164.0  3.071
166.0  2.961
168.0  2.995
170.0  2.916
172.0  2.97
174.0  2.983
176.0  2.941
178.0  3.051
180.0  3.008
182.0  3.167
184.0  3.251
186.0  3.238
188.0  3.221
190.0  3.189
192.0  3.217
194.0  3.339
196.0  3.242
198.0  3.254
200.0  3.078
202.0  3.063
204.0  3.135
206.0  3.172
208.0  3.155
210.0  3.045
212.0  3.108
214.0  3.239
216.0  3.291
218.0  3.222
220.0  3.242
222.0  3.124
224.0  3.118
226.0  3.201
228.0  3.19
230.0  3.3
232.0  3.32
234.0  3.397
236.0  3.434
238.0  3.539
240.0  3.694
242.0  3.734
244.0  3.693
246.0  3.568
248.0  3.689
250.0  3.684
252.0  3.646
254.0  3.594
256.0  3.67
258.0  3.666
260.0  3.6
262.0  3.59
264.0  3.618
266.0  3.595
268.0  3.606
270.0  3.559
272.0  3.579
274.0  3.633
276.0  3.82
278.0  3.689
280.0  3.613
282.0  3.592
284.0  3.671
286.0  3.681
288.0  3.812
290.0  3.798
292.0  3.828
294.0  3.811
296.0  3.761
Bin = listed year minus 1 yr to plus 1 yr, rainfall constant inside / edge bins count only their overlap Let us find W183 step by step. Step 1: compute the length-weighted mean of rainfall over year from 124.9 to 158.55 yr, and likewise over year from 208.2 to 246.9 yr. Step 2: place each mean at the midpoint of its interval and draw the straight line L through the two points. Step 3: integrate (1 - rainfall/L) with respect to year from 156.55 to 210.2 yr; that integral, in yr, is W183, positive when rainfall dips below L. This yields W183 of 0.8 yr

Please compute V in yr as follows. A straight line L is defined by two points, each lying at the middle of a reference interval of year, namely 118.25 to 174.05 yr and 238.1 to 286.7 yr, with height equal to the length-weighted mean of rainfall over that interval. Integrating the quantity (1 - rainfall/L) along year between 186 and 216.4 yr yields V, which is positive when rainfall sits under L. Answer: 0.9 yr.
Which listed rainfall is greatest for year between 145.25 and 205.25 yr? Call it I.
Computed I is 3.339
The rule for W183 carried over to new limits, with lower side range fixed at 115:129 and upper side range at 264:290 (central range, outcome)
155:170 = 0.8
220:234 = 0.8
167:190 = 1.0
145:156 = 0.4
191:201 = 0.2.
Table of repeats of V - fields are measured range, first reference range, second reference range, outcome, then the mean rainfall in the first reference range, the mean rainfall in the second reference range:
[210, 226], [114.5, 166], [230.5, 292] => 0.99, 2.97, 3.63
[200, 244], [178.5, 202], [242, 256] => 2.12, 3.19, 3.65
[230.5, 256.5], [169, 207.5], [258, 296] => -0.85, 3.13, 3.67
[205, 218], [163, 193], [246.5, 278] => 0.51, 3.08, 3.64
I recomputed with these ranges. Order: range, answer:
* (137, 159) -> 3.08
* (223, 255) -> 3.734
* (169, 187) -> 3.251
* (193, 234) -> 3.397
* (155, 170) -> 3.071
